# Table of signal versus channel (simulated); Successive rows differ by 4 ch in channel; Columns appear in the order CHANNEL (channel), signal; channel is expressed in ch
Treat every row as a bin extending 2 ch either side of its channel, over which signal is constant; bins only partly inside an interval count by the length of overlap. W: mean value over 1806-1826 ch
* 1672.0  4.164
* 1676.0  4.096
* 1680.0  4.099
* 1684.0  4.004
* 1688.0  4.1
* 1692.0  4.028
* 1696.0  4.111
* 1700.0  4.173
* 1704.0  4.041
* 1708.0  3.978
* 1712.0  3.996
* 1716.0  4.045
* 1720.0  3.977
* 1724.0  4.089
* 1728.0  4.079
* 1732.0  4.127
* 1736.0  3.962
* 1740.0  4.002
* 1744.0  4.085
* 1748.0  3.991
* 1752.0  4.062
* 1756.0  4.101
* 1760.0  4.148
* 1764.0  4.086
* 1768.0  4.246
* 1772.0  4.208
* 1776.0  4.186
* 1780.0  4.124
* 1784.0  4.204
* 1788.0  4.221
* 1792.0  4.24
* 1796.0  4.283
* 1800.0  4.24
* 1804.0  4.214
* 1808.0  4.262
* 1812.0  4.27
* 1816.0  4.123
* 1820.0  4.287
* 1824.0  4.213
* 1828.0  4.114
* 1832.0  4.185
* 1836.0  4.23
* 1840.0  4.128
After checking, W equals 4.23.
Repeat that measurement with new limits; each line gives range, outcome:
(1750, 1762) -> 4.1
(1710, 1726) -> 4.03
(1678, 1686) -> 4.05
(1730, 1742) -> 4.03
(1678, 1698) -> 4.07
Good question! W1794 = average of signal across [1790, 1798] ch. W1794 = 4.26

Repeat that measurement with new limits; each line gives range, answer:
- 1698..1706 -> 4.11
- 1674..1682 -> 4.1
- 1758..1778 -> 4.17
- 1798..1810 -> 4.24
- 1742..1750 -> 4.04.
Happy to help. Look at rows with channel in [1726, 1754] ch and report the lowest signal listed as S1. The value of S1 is 3.962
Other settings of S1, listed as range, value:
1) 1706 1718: 3.978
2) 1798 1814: 4.214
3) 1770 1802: 4.124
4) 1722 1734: 4.079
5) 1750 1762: 4.062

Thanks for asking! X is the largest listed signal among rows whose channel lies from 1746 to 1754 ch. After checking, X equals 4.062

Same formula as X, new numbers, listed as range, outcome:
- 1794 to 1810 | 4.283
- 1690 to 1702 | 4.173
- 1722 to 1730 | 4.089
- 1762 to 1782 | 4.246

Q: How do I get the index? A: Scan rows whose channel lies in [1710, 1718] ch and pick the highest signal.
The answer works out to 4.045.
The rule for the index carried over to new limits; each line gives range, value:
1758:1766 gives 4.148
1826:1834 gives 4.185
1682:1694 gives 4.1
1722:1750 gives 4.127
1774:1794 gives 4.24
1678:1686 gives 4.099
